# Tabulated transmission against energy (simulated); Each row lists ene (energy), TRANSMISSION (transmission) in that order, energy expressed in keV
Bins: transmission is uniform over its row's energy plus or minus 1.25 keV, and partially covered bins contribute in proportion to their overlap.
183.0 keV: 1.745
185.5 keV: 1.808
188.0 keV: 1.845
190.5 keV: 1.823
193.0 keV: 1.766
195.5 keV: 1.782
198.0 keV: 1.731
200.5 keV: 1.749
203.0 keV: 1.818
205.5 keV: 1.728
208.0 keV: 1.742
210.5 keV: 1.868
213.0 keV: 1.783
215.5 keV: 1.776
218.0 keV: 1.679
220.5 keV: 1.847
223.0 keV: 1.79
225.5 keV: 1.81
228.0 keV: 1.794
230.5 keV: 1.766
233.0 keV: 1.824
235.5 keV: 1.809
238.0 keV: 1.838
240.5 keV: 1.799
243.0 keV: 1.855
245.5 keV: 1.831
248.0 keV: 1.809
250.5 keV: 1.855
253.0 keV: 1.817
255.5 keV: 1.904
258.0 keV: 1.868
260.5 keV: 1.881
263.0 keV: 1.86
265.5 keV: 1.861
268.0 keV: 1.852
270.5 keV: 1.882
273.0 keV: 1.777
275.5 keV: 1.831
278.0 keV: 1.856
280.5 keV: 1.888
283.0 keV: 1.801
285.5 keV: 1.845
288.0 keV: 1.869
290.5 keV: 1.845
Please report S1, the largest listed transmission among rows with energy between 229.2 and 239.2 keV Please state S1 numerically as 1.838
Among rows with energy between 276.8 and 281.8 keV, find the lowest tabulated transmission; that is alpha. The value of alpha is 1.856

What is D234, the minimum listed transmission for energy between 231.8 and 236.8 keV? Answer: 1.809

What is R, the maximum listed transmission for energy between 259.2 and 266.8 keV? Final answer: 1.881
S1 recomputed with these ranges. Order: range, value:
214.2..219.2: 1.776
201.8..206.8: 1.818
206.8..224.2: 1.868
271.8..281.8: 1.888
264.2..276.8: 1.882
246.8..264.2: 1.904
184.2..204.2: 1.845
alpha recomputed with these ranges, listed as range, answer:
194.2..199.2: 1.731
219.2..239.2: 1.766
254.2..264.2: 1.86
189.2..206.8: 1.728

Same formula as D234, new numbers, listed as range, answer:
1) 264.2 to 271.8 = 1.852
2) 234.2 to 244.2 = 1.799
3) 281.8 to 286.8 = 1.801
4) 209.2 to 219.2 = 1.679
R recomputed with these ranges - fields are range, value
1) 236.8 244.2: 1.855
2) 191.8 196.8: 1.782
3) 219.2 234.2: 1.847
